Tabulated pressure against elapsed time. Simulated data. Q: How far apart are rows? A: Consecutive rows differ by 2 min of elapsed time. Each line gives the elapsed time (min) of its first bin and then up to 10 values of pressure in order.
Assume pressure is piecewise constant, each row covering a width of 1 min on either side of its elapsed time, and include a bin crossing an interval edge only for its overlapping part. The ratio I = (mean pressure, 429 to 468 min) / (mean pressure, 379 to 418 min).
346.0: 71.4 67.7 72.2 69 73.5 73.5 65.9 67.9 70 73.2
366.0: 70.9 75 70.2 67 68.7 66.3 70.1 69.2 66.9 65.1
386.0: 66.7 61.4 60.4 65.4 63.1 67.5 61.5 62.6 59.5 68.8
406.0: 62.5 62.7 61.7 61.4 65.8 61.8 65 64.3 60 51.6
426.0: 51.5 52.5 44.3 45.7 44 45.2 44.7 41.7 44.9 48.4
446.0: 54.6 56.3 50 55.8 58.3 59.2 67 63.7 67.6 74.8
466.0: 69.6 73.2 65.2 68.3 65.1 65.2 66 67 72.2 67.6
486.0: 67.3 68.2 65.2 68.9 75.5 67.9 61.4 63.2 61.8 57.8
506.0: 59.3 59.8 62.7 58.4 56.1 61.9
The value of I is 0.86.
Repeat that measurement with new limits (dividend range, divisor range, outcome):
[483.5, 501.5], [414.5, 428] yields 1.14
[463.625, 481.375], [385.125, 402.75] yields 1.08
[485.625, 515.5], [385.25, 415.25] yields 1.00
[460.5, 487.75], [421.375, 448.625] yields 1.40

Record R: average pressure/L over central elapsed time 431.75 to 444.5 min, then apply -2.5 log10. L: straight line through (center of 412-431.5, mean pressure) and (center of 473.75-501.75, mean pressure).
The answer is 0.31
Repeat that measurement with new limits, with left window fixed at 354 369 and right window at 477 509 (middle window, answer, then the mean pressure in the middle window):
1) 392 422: 0.09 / 63.4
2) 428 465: 0.25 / 53.6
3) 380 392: 0.09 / 64.6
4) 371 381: 0.03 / 68.3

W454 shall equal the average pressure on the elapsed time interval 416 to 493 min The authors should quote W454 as 59.5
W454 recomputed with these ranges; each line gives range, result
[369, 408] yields 65.3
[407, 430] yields 59.2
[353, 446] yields 61.4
